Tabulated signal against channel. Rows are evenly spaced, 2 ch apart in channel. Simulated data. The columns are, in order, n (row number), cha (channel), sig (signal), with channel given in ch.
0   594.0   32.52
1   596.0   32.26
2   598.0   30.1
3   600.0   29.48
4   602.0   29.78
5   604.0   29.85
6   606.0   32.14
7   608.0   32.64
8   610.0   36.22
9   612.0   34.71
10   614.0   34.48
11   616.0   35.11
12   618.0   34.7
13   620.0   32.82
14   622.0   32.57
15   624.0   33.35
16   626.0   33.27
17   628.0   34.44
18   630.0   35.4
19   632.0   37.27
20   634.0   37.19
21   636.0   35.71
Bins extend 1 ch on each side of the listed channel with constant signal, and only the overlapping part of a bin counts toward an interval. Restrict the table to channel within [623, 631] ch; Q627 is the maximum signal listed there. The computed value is 35.4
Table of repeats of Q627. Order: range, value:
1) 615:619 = 35.11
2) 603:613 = 36.22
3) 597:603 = 30.1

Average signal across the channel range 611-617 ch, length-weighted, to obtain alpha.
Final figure 34.8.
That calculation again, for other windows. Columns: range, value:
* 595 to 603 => 30.4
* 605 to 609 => 32.4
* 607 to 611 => 34.4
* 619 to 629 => 33.3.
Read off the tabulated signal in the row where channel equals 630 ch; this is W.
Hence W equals 35.4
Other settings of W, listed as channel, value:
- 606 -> 32.14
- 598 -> 30.1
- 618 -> 34.7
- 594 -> 32.52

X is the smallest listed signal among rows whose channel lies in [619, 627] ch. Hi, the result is 32.57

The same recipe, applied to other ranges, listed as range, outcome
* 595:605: 29.48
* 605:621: 32.14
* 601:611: 29.78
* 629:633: 35.4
